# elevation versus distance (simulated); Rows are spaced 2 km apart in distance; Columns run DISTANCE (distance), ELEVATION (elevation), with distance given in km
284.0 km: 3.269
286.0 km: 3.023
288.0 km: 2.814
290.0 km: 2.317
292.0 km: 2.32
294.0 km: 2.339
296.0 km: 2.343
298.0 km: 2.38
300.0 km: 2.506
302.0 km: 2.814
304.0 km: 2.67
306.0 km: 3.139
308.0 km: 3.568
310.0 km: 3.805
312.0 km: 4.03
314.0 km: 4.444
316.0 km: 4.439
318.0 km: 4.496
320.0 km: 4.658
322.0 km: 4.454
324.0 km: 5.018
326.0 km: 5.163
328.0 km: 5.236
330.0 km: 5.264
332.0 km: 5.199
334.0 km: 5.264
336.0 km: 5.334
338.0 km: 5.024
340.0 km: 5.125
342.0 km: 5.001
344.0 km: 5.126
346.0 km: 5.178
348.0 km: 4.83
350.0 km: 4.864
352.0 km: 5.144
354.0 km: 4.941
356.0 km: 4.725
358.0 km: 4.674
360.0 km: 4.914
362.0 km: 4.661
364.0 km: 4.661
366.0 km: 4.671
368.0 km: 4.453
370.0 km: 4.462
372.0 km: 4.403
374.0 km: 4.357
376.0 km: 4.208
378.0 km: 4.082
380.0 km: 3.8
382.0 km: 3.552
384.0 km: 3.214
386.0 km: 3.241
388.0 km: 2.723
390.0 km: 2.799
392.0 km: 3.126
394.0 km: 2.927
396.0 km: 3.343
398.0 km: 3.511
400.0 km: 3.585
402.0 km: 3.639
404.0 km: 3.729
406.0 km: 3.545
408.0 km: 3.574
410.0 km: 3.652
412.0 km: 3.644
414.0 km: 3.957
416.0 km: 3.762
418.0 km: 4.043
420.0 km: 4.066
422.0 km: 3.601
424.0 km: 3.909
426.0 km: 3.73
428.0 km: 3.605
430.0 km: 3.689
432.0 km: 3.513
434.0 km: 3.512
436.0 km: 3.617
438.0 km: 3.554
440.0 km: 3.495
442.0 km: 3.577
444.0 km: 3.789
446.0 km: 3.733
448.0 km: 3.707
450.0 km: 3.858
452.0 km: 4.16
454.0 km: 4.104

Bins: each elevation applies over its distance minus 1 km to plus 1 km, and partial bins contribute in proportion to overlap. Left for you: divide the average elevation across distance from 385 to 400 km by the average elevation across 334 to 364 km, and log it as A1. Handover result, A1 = 0.63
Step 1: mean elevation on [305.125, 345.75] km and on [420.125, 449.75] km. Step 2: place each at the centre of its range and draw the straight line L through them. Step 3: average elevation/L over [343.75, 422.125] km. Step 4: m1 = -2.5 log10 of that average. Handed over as 0.038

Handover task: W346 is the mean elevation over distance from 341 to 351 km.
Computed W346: 5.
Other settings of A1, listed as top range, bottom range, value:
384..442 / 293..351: 0.83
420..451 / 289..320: 1.14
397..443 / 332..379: 0.77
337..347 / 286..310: 1.87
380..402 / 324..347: 0.63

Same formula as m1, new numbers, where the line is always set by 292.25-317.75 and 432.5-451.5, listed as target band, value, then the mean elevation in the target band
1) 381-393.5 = 0.13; 3.1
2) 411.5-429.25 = -0.07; 3.82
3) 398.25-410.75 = -0.02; 3.61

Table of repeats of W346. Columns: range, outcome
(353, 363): 4.78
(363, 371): 4.56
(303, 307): 2.9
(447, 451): 3.78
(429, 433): 3.6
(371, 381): 4.17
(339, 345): 5.08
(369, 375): 4.41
